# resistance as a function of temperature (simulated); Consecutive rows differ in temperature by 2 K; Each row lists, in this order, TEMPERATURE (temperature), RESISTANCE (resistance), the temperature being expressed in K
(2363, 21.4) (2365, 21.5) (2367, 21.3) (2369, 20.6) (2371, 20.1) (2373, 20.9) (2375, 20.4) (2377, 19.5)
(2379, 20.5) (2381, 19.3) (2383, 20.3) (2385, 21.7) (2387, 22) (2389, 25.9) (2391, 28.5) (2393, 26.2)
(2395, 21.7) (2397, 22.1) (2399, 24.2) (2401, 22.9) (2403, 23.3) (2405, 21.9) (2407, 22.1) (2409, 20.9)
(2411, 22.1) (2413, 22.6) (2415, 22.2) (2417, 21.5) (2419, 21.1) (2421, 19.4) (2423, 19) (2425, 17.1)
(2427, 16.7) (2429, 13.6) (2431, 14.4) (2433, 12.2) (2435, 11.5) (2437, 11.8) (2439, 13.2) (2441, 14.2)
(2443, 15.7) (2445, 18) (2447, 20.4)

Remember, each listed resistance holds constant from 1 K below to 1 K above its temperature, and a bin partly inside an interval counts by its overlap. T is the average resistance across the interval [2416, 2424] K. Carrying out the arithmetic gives 20.2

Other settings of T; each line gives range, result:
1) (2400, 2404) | 23.1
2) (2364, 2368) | 21.4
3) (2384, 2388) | 21.9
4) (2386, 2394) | 25.6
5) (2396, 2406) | 22.9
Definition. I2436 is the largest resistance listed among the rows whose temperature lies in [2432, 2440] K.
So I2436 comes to 13.2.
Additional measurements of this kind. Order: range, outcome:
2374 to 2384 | 20.5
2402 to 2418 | 23.3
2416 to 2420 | 21.5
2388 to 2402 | 28.5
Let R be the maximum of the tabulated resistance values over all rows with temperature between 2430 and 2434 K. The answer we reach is 14.4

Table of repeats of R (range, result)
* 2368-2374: 20.9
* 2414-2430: 22.2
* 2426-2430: 16.7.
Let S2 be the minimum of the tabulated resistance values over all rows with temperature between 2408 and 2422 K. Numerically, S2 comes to 19.4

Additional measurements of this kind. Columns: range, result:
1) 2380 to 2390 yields 19.3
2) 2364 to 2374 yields 20.1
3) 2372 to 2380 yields 19.5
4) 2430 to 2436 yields 11.5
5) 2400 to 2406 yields 21.9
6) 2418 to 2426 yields 17.1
